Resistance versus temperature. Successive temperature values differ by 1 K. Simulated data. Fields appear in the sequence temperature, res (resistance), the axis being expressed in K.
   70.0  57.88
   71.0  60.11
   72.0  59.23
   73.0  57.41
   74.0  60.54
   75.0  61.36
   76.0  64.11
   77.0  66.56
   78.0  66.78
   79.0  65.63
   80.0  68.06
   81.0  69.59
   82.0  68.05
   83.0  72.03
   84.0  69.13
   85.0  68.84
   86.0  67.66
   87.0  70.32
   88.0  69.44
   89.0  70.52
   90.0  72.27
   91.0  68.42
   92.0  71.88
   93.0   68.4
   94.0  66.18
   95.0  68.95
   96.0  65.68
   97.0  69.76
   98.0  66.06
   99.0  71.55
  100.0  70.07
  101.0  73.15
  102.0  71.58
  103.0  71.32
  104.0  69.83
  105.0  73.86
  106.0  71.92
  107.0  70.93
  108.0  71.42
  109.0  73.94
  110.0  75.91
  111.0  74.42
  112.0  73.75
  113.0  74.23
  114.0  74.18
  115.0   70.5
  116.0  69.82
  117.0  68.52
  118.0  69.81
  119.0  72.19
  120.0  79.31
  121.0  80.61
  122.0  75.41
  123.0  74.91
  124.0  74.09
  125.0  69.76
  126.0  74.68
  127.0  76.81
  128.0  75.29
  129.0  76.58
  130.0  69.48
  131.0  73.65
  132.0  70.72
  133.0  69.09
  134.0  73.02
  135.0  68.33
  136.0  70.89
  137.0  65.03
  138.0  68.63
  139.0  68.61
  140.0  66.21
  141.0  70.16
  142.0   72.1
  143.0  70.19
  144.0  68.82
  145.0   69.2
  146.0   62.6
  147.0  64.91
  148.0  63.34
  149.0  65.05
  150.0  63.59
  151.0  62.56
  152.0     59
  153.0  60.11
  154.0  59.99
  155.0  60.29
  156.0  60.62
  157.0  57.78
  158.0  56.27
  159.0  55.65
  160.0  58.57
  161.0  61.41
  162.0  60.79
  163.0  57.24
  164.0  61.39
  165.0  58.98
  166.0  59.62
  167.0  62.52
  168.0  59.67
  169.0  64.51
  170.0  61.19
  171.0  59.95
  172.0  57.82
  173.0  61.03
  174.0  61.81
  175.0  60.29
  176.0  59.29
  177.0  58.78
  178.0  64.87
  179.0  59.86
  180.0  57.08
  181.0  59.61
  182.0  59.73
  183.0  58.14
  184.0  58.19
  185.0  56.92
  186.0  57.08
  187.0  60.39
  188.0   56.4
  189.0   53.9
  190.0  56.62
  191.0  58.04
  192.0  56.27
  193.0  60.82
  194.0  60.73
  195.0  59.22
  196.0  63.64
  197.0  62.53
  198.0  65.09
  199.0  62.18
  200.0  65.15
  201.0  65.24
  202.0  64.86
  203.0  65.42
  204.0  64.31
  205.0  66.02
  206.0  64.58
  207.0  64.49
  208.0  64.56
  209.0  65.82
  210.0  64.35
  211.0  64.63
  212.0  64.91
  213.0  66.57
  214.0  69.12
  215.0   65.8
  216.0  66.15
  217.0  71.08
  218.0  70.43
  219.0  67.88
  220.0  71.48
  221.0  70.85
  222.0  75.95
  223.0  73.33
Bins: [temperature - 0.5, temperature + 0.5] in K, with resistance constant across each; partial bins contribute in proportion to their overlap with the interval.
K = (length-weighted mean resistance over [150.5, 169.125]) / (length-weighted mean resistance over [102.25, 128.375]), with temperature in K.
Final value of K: 0.81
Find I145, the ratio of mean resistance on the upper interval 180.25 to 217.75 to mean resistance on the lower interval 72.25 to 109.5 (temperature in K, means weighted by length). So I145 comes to 0.91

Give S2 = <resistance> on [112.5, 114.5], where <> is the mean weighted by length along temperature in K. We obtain 74.2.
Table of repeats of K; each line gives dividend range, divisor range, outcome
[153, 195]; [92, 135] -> 0.82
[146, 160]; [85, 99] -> 0.88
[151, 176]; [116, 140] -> 0.83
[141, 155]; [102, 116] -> 0.89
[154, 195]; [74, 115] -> 0.85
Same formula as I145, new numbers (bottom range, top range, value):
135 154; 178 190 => 0.88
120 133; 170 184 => 0.81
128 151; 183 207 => 0.89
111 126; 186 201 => 0.82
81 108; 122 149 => 1.00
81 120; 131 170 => 0.90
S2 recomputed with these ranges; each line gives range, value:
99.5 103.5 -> 71.5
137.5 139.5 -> 68.6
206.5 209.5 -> 65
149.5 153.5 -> 61.3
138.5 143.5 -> 69.5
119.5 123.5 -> 77.6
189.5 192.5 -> 57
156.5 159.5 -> 56.6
